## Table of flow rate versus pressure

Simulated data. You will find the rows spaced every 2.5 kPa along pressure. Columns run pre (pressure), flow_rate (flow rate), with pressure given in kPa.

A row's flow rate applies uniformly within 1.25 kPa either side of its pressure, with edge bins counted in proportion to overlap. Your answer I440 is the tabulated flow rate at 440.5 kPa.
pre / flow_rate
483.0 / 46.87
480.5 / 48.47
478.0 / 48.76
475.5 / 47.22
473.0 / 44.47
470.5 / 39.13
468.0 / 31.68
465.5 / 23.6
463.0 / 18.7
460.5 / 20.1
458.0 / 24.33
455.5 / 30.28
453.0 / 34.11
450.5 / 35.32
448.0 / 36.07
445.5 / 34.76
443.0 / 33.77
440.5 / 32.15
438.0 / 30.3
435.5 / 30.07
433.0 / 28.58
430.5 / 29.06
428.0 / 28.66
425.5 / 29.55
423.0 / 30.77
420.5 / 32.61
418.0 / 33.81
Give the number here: 32.15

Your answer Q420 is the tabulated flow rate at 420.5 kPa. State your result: 32.61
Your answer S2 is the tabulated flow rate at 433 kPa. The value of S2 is 28.58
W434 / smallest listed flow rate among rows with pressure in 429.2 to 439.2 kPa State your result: 28.58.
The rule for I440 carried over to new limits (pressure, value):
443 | 33.77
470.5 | 39.13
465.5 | 23.6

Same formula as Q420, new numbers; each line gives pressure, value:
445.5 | 34.76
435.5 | 30.07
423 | 30.77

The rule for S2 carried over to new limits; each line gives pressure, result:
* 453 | 34.11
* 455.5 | 30.28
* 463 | 18.7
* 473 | 44.47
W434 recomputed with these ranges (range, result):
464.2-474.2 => 23.6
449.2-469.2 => 18.7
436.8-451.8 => 30.3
